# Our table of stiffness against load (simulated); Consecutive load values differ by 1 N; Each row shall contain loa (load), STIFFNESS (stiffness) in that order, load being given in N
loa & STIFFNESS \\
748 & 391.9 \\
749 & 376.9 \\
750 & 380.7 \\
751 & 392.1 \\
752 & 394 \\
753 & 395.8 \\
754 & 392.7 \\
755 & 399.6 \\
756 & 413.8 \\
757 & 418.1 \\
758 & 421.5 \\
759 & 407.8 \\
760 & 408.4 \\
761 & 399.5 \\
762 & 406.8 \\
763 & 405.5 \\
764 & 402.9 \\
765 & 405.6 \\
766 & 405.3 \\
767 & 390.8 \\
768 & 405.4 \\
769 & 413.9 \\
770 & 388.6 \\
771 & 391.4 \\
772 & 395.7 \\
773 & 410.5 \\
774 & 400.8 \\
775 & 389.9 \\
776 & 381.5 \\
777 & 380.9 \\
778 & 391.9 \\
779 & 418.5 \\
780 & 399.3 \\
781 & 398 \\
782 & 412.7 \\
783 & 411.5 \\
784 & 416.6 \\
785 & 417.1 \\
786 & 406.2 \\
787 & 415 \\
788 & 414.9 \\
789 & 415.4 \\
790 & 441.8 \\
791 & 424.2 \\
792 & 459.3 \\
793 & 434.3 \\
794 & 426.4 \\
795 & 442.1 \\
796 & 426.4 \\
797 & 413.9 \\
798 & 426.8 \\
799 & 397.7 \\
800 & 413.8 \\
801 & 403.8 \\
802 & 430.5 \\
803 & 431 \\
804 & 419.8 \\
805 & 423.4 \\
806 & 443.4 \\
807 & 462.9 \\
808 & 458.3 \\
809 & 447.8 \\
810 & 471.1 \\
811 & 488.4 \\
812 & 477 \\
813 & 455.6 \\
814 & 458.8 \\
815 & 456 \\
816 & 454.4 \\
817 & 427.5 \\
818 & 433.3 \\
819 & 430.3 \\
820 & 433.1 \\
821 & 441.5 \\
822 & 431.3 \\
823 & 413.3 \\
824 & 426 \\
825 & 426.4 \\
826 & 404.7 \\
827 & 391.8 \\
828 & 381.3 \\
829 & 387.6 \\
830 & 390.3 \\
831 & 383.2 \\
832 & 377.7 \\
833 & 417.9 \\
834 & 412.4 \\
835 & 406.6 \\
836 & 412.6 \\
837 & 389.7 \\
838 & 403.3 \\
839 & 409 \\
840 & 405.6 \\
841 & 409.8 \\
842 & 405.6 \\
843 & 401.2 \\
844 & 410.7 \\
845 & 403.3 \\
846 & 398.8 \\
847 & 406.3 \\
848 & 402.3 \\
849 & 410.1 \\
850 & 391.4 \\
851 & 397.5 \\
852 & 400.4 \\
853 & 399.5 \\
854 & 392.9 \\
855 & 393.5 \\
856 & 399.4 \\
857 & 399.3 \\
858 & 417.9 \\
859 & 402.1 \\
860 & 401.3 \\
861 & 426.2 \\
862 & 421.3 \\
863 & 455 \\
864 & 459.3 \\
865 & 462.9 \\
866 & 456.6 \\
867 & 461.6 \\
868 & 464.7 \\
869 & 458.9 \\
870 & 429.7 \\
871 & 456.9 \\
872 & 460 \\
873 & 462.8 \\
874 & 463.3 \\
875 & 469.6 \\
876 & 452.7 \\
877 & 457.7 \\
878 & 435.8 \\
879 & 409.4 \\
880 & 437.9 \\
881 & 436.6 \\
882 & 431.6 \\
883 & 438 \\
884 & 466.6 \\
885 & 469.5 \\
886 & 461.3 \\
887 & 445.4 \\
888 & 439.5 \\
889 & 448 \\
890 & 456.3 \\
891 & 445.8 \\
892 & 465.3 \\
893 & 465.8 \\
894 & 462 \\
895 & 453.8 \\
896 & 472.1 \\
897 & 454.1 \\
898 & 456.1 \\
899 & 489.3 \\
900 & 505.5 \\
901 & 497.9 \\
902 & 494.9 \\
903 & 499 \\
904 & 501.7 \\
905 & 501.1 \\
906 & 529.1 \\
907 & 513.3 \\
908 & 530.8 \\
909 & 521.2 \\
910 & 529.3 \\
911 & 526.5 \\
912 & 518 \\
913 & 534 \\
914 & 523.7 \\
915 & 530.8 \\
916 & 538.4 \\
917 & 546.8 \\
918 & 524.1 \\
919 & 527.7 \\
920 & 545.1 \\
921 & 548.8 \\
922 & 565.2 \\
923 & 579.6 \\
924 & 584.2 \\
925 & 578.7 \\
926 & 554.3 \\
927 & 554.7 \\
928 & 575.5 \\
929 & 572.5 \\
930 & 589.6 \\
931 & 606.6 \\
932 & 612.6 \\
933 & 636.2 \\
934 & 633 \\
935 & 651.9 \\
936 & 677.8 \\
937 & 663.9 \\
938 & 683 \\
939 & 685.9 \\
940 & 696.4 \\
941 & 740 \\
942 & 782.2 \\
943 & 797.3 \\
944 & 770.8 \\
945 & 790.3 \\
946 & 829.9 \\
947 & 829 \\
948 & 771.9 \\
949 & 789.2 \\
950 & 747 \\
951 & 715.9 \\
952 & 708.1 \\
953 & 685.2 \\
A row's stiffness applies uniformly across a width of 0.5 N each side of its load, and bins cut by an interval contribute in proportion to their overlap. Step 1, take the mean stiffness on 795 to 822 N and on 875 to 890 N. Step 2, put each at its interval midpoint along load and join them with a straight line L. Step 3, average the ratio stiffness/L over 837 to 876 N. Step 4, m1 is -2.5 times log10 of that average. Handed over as 0.05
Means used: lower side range 439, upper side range 446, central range 423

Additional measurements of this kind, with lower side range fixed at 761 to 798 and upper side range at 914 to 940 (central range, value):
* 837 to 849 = 0.20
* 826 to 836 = 0.19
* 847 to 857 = 0.24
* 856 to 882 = 0.18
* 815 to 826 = 0.07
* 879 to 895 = 0.20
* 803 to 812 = -0.02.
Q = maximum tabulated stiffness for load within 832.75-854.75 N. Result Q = 417.9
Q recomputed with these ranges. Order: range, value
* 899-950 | 829.9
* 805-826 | 488.4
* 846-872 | 464.7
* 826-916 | 538.4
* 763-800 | 459.3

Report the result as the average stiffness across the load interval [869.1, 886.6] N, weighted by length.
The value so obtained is 450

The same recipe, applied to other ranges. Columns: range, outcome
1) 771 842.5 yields 420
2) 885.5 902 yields 465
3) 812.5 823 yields 441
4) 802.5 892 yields 429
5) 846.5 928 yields 472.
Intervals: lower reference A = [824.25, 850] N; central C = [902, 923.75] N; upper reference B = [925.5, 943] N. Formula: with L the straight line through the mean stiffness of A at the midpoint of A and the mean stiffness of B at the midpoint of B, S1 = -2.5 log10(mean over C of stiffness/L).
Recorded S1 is 0.12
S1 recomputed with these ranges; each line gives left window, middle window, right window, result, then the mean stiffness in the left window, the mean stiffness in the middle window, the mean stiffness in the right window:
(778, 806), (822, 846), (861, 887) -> 0.08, 420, 404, 451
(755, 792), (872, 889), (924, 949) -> 0.29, 407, 449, 679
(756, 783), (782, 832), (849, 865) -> -0.06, 402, 428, 412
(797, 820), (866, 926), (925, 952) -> 0.24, 441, 488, 689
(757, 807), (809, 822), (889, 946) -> 0.00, 413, 451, 567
